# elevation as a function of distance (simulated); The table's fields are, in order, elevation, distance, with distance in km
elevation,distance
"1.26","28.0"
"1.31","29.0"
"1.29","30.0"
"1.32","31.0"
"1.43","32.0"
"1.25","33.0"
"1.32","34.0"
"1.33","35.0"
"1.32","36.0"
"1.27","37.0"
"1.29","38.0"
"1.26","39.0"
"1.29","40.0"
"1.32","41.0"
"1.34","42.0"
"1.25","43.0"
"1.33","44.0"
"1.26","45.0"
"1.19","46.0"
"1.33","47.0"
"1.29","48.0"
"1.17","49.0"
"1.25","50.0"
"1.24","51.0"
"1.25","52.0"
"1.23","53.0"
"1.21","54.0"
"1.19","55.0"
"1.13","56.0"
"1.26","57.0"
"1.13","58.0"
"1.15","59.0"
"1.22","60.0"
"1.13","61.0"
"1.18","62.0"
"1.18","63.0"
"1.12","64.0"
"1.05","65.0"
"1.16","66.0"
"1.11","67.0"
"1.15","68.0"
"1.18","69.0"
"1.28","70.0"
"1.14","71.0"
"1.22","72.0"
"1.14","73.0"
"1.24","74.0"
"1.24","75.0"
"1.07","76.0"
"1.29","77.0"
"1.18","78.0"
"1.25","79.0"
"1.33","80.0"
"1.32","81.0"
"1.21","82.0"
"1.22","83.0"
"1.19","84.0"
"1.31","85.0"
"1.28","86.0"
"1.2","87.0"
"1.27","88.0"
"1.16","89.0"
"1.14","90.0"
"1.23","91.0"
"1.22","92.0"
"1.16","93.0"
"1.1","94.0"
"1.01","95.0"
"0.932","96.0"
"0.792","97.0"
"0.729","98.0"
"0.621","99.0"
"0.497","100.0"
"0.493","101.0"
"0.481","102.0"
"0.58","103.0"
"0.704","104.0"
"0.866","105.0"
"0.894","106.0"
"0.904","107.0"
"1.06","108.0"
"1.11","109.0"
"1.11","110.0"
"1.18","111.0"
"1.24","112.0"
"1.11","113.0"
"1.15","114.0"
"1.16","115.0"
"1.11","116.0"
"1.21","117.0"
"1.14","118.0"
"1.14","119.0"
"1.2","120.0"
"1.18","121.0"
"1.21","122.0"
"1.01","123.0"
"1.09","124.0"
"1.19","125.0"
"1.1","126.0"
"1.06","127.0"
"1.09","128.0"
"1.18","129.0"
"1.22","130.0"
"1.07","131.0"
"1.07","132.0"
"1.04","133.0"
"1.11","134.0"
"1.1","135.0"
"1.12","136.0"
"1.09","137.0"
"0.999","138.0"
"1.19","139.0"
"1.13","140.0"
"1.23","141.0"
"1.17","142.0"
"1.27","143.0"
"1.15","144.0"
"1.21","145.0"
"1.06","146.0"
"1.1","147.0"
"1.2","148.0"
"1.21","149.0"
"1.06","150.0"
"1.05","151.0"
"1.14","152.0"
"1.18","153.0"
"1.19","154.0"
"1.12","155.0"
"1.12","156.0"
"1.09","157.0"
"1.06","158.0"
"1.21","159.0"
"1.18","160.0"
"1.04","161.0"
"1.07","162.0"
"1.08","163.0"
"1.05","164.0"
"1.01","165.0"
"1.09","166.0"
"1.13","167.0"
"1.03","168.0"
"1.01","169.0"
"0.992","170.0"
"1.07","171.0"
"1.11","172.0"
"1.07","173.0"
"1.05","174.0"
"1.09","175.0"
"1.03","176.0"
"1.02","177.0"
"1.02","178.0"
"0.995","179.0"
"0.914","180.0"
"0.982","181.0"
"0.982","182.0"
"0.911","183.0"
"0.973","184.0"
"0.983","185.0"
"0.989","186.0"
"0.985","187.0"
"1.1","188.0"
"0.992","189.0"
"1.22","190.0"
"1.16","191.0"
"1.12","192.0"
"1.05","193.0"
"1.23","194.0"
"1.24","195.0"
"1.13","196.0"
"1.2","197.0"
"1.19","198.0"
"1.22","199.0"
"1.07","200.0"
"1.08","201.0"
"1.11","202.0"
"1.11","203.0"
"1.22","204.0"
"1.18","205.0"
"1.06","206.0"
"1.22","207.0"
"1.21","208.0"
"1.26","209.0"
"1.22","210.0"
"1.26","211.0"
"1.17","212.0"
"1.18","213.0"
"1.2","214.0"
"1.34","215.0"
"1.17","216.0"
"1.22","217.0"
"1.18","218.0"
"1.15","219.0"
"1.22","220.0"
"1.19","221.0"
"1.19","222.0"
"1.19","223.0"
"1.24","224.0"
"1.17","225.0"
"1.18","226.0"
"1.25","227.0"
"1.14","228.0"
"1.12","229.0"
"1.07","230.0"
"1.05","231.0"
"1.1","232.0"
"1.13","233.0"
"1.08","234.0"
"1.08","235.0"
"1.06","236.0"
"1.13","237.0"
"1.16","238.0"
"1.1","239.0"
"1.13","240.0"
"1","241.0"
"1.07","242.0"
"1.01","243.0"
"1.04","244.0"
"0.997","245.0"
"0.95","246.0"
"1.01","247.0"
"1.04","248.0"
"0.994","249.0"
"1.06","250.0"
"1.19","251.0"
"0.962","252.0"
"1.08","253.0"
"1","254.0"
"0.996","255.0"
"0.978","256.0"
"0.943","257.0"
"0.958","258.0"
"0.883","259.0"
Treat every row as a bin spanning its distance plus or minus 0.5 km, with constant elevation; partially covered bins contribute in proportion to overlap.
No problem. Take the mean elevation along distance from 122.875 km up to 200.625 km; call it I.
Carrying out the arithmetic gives 1.1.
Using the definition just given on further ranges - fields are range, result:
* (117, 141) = 1.12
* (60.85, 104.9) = 1.08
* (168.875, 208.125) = 1.08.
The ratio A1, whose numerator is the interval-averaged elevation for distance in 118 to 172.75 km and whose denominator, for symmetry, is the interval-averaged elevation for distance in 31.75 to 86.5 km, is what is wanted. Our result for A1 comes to 0.91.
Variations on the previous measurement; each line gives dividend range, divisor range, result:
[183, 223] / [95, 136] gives 1.15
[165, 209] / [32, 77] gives 0.89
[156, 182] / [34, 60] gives 0.84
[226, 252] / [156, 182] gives 1.02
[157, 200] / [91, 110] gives 1.25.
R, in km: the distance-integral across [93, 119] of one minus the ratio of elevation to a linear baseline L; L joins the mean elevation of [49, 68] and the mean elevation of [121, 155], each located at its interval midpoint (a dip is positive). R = 4.8 km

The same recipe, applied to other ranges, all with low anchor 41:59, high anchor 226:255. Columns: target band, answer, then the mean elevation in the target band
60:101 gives 3.0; 1.12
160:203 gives 2.1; 1.07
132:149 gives 0.3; 1.14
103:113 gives 1.6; 0.991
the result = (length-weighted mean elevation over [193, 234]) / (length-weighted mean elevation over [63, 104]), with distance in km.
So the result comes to 1.09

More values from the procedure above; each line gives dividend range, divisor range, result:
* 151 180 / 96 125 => 1.11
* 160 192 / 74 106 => 1.00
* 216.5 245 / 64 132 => 1.04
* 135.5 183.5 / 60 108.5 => 1.02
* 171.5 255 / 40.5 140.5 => 0.99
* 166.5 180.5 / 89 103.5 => 1.20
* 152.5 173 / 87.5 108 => 1.22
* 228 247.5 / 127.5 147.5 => 0.95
